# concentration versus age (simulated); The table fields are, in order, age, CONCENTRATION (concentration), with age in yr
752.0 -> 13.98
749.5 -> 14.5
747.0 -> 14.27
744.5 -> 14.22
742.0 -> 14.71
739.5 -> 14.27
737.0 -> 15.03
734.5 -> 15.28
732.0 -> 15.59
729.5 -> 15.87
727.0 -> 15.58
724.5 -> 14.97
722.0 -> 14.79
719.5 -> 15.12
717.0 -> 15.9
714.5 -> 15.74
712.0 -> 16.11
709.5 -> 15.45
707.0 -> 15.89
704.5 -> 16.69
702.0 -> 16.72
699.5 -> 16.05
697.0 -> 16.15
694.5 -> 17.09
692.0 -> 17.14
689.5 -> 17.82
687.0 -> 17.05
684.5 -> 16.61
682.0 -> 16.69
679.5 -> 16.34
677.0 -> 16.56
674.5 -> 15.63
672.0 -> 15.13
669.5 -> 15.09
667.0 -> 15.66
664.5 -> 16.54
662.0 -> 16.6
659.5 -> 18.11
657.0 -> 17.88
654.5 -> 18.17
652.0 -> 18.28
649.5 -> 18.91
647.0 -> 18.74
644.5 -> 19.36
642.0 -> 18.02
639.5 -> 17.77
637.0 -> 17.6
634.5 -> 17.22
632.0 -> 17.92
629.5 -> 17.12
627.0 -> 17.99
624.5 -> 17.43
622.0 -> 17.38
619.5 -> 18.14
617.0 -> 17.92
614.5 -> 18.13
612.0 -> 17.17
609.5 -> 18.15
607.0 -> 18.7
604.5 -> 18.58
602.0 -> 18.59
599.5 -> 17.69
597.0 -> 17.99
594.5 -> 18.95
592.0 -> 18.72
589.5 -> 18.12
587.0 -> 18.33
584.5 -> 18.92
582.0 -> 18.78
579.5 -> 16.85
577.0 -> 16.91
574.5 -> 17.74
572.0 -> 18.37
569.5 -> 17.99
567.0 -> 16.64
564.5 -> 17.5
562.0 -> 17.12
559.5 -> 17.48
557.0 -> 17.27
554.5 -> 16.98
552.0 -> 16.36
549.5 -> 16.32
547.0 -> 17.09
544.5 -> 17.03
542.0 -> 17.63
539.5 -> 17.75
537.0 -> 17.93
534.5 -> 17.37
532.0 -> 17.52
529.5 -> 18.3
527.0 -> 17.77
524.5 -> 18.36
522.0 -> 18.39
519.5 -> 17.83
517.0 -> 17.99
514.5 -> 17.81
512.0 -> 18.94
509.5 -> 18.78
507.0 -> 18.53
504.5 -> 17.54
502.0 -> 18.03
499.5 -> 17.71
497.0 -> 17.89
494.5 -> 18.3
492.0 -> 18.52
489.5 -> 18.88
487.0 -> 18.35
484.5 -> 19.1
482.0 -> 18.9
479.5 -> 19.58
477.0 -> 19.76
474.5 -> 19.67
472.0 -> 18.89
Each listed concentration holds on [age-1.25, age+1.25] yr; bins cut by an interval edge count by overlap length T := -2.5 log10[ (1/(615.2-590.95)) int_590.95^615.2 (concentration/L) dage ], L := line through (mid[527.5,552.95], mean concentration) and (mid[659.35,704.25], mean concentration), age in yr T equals -0.08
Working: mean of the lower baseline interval 17.4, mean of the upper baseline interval 16.5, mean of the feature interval 18.3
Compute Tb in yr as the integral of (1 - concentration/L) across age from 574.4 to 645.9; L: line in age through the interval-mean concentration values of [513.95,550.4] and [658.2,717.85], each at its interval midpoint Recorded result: -4.1 yr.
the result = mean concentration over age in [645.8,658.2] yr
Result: 18.4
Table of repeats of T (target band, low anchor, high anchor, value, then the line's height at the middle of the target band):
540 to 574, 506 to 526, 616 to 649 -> 0.06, 18.2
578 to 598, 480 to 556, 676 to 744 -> -0.07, 17.2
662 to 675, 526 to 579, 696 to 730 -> 0.04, 16.2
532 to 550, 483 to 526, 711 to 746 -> 0.03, 17.8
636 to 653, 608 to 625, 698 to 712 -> -0.07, 17.3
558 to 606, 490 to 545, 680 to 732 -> -0.04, 17.4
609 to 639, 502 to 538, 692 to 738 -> -0.05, 16.9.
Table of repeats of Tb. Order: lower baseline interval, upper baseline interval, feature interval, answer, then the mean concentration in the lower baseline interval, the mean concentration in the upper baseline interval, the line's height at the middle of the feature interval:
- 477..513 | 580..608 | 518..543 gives 0.8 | 18.5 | 18.4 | 18.5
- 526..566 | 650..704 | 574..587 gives -0.5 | 17.3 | 16.8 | 17.2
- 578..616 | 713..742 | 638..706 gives -2.2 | 18.2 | 15.3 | 16.5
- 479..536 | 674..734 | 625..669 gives -2.5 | 18.3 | 16.1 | 16.8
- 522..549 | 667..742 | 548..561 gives 0.4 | 17.7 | 15.9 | 17.5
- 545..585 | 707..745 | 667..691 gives -0.6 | 17.4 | 15.3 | 15.9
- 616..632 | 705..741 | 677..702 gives -0.9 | 17.7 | 15.4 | 16.2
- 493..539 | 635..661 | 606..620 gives 0.1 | 18.1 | 18.2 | 18.2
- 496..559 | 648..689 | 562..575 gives -0.1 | 17.7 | 16.9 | 17.5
